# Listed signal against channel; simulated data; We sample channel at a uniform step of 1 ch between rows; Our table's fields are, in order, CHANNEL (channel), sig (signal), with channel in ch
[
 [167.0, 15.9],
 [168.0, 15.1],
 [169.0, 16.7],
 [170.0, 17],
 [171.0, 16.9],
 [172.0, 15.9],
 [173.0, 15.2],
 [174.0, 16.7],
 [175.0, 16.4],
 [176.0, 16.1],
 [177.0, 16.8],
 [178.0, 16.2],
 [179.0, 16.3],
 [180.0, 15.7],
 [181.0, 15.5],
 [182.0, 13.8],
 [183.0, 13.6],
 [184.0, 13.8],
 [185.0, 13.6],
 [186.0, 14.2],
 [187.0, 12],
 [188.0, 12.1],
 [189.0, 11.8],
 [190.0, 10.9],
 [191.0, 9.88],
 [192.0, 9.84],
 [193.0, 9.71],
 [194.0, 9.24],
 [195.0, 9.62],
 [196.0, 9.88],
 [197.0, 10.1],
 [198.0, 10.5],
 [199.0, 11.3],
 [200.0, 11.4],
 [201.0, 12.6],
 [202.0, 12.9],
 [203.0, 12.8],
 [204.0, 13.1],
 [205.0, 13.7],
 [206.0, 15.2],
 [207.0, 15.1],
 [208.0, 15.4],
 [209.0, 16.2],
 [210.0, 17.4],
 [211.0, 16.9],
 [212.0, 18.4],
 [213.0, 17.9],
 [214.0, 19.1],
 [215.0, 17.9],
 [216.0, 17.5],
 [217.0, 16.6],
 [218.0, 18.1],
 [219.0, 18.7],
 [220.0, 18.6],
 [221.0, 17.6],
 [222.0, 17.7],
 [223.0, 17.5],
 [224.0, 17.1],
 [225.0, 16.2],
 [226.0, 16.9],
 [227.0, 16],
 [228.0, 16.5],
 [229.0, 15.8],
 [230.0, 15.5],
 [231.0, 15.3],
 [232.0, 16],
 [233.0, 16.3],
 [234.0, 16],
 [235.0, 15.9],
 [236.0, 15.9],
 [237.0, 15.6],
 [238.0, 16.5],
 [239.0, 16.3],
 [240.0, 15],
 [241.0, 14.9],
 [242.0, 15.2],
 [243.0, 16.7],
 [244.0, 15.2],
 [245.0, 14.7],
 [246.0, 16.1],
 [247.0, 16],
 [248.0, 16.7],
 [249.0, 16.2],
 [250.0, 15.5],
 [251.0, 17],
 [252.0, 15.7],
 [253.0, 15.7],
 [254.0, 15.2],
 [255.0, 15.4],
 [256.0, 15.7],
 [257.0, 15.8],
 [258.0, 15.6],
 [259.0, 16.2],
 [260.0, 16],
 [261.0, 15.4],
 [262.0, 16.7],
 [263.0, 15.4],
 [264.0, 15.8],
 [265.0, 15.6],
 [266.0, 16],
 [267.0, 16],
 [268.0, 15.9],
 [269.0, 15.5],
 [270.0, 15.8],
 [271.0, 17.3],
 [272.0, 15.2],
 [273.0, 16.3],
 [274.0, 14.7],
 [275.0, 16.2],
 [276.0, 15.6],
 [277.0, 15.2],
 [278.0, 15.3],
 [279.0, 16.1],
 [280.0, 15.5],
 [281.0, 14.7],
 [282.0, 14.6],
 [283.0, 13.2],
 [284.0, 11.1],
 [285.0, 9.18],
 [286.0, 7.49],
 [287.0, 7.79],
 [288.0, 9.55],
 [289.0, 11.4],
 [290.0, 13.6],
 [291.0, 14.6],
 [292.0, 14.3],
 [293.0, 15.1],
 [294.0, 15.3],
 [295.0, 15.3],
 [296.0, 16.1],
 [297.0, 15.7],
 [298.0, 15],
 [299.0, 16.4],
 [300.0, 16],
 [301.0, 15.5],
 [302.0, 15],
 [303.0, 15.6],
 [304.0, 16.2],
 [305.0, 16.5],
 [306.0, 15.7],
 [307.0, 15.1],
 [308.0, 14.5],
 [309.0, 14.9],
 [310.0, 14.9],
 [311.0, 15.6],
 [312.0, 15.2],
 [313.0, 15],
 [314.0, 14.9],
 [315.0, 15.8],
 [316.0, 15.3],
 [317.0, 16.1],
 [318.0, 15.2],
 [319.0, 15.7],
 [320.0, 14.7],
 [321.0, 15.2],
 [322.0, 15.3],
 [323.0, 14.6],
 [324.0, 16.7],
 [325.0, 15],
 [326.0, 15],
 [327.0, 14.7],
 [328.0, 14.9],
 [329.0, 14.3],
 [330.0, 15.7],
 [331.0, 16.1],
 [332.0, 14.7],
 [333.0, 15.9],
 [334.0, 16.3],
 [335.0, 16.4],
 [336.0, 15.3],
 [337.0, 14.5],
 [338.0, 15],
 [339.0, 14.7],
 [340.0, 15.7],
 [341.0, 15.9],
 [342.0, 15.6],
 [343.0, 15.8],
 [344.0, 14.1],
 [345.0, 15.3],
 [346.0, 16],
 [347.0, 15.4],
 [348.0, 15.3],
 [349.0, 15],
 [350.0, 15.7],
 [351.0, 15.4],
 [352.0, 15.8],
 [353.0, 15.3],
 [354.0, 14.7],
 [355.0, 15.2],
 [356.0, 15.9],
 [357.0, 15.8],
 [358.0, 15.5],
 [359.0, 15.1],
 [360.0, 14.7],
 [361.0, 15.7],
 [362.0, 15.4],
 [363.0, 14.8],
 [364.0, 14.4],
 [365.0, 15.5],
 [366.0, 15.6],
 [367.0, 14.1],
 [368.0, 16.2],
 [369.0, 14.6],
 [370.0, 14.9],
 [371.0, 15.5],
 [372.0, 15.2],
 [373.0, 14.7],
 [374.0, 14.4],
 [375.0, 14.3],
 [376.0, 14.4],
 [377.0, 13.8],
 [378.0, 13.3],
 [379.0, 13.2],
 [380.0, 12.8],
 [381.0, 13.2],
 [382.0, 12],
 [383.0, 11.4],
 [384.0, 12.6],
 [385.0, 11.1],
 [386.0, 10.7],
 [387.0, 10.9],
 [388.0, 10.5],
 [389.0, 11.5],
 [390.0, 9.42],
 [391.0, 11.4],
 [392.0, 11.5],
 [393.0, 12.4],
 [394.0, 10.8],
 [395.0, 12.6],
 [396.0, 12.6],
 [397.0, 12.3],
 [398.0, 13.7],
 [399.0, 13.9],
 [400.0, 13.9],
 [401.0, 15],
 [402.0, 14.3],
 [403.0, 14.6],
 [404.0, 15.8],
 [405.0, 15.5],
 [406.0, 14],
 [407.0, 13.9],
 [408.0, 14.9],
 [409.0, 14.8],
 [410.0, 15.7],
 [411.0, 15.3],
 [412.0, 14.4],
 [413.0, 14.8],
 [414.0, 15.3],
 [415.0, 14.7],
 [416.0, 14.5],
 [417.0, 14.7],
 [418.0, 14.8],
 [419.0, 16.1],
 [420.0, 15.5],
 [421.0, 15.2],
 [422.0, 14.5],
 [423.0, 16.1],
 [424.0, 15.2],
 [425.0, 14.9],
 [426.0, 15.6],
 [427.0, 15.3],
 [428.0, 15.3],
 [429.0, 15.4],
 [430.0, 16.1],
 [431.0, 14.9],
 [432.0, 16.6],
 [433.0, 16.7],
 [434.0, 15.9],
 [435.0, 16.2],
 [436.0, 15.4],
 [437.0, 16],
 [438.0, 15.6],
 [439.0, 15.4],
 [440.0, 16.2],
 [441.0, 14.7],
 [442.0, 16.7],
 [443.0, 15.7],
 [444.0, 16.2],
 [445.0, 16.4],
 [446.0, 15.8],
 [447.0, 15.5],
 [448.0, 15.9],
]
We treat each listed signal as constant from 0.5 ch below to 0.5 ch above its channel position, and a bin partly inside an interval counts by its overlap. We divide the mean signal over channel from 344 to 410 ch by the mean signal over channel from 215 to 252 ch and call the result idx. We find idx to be 0.9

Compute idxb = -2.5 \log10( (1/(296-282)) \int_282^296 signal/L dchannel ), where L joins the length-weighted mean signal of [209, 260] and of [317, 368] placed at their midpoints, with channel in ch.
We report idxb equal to 0.27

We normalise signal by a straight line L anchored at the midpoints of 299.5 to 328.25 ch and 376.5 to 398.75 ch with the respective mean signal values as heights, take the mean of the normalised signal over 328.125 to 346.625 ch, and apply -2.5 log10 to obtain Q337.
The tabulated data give -0.08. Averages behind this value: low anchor 15.3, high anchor 12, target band 15.4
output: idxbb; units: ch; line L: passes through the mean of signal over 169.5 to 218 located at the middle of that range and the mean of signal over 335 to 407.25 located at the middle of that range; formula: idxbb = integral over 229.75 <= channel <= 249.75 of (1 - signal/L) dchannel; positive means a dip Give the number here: -2.3 ch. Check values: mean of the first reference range 14.2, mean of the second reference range 14.1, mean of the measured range 15.8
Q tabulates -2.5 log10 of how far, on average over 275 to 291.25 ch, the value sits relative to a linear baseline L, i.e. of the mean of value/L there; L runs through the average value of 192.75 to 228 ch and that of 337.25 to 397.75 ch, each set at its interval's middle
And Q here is 0.14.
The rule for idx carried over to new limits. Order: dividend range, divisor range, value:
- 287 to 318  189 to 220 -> 1.07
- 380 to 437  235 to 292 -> 0.94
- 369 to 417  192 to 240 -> 0.89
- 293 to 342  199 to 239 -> 0.96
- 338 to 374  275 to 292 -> 1.18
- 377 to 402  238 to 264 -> 0.78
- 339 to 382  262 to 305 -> 1.02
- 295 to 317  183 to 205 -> 1.34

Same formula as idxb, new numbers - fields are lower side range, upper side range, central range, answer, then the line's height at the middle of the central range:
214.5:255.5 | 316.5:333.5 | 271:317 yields 0.08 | 15.6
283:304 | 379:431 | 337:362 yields -0.12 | 13.7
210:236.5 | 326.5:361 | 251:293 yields 0.12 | 16.3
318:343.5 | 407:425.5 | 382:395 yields 0.32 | 15.1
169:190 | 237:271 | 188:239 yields 0.04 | 15.3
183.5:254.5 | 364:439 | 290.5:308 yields -0.06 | 14.6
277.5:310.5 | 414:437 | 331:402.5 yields 0.05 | 14.9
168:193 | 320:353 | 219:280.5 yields -0.09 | 14.8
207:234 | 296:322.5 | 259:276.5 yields 0.02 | 16.2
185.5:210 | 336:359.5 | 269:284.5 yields -0.10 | 13.8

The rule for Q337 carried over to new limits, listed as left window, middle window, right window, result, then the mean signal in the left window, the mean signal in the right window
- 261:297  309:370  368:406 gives -0.12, 14.4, 13.2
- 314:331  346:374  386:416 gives -0.06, 15.3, 13.4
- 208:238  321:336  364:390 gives -0.06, 16.9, 13.4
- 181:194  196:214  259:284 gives -0.11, 12.1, 15.5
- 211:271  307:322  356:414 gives -0.01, 16.3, 13.8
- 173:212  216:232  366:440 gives -0.24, 13.5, 14.2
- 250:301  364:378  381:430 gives -0.05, 14.8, 13.8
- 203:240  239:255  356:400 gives 0.02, 16.5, 13.5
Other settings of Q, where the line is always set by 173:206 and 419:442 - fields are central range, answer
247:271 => -0.16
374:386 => 0.17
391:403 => 0.17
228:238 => -0.18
